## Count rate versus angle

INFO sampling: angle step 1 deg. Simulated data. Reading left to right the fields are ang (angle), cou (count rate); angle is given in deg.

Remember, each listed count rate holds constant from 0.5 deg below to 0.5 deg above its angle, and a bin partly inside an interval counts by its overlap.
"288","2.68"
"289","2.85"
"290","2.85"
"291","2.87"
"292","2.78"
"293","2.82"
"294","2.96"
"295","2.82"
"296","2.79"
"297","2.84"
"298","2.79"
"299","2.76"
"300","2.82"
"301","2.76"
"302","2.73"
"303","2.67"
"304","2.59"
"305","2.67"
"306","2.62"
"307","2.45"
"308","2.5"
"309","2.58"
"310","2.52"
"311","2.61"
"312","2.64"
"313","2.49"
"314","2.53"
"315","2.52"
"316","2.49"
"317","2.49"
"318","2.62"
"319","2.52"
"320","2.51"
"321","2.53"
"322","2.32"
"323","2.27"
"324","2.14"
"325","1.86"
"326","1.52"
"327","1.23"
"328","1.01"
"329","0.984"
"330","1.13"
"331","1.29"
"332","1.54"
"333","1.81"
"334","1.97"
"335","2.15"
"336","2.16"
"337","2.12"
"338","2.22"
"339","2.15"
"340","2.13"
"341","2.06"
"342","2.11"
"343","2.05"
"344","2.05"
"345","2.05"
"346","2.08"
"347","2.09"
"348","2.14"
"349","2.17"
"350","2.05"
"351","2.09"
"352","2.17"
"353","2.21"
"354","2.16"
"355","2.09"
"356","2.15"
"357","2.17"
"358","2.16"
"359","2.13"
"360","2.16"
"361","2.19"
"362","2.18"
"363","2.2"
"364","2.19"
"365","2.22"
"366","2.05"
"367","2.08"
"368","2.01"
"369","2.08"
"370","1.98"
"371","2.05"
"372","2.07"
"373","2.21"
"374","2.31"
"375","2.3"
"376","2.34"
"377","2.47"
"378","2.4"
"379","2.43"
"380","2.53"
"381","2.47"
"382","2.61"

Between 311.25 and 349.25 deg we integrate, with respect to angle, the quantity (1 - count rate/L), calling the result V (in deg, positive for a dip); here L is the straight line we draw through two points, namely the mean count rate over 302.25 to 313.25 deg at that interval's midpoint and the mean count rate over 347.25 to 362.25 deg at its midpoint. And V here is 5.05 deg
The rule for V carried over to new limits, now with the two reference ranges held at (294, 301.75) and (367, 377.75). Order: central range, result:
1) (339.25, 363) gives 2.3 deg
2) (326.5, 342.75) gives 4.8 deg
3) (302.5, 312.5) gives 0.5 deg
